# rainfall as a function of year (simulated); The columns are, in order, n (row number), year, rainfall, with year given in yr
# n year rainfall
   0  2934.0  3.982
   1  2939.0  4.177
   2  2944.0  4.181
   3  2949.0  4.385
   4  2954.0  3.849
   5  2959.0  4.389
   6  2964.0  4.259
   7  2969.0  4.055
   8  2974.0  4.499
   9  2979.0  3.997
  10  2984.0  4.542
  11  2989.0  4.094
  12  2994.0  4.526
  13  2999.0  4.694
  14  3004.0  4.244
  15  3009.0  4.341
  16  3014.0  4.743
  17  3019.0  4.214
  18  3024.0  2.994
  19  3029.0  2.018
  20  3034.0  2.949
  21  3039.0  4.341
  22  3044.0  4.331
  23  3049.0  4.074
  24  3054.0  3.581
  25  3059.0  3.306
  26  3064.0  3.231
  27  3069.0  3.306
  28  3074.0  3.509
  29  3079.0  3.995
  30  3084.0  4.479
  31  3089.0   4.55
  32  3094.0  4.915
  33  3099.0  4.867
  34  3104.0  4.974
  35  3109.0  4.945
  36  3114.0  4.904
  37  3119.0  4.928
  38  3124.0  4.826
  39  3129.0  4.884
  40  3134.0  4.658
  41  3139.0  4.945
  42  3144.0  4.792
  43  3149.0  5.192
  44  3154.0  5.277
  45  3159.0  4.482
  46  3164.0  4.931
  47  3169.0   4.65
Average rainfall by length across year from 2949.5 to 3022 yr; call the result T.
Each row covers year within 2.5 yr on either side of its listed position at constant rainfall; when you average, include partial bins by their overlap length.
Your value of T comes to 4.31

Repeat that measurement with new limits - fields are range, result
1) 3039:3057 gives 4.02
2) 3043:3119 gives 4.22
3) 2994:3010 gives 4.45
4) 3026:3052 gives 3.53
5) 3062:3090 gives 3.82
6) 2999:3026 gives 4.18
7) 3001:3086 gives 3.75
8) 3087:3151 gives 4.88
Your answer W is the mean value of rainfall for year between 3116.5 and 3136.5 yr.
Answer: 4.82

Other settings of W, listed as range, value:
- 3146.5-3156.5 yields 5.23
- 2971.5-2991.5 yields 4.28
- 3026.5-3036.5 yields 2.48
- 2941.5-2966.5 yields 4.21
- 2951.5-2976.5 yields 4.21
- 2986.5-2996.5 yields 4.31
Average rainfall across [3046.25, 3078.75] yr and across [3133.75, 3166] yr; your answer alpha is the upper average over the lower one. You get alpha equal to 1.39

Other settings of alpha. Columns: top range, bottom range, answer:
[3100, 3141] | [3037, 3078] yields 1.31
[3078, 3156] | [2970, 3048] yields 1.20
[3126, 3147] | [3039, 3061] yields 1.24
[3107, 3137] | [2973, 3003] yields 1.11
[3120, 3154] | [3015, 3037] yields 1.54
